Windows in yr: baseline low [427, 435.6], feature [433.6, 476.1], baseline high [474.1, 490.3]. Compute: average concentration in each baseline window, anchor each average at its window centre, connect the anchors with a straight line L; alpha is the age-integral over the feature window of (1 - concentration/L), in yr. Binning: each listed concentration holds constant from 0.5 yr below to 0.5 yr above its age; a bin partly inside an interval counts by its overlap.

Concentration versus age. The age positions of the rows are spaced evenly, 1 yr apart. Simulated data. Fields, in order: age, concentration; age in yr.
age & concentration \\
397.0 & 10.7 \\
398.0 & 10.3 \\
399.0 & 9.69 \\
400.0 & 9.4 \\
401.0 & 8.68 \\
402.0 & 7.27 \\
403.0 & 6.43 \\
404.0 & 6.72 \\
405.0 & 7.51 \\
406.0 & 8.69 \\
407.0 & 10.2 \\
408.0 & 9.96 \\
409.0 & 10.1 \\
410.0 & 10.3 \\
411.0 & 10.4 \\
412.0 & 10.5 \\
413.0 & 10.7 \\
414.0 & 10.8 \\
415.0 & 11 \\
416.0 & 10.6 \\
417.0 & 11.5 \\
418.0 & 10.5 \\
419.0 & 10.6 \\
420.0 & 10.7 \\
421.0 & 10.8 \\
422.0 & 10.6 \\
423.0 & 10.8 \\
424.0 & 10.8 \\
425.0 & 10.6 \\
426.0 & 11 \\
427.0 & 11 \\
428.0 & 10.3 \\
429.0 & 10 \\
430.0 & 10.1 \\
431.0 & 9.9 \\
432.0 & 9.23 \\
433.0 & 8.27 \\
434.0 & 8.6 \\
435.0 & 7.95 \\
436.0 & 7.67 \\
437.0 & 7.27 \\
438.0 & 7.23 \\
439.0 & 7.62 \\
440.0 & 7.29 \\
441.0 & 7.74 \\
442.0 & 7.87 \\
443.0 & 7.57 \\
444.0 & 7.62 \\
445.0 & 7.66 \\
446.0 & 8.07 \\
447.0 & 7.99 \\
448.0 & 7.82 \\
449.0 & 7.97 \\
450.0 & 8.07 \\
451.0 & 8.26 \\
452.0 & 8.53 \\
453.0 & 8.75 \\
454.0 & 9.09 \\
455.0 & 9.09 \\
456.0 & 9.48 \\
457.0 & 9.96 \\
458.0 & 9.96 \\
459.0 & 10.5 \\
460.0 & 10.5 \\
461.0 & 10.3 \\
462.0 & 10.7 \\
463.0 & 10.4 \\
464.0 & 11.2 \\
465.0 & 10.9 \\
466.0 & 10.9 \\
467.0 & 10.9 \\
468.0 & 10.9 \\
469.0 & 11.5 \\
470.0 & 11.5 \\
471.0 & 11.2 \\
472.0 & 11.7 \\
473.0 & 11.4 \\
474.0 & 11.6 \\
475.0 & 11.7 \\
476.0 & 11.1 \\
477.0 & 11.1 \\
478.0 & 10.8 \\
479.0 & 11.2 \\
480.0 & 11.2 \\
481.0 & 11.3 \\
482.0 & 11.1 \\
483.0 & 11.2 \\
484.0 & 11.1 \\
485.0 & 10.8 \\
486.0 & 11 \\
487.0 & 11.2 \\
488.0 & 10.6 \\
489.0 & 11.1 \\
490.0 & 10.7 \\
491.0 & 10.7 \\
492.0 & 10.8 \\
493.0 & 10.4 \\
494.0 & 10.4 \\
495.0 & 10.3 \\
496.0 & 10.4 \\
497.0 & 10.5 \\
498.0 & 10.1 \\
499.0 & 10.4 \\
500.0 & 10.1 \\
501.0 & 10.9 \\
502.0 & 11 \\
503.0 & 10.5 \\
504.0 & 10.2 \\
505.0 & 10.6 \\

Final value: 3.5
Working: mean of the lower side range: 9.37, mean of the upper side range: 11.1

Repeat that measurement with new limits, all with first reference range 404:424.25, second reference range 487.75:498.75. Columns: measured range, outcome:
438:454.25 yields 3.8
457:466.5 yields -0.1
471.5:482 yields -0.8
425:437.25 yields 1.1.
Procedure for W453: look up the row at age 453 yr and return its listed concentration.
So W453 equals 8.75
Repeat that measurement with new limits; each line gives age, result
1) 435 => 7.95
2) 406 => 8.69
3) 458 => 9.96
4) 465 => 10.9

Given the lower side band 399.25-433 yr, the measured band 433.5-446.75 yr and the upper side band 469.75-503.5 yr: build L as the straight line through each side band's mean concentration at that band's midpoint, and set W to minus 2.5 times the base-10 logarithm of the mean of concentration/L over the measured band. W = 0.31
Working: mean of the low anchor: 9.9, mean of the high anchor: 10.9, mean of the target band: 7.71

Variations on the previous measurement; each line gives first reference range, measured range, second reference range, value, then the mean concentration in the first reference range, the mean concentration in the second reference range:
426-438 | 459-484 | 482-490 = -0.060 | 9.12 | 11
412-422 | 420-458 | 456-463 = 0.179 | 10.8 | 10.3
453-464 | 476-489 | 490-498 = -0.074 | 10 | 10.5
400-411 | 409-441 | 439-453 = -0.176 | 8.71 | 7.9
